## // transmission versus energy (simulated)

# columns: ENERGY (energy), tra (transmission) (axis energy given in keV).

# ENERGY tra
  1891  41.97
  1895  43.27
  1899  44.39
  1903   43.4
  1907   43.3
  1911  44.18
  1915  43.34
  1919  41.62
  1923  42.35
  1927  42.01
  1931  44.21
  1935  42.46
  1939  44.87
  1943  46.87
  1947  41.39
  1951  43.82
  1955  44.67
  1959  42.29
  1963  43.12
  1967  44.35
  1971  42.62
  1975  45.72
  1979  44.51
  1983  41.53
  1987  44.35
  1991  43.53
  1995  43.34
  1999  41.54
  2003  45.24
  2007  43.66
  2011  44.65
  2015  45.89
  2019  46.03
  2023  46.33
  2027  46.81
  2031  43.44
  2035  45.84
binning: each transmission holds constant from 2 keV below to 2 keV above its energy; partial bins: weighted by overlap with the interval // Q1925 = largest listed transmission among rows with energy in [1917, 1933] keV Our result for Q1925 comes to 44.21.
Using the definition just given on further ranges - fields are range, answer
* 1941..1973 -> 46.87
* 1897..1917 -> 44.39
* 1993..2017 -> 45.89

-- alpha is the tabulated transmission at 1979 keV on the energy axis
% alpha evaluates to 44.51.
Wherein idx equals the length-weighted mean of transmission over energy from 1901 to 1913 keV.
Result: 43.6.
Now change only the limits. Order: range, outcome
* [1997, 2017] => 44.2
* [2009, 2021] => 45.5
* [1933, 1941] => 43.7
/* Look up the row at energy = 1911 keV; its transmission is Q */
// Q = 44.18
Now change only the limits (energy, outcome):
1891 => 41.97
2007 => 43.66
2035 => 45.84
